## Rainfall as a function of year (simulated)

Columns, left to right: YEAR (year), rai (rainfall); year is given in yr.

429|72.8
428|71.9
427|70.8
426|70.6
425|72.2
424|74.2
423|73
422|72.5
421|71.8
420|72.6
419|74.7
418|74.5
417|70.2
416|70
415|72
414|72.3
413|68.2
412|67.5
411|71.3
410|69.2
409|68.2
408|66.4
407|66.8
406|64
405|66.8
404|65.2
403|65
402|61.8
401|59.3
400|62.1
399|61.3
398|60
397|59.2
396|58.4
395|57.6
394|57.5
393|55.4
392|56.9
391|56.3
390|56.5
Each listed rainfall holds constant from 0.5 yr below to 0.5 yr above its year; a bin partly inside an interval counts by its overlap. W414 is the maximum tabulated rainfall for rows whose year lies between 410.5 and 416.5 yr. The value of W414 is 72.3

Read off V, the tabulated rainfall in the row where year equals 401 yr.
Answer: 59.3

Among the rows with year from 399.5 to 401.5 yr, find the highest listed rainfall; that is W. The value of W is 62.1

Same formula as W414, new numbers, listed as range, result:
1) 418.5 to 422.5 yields 74.7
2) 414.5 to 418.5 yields 74.5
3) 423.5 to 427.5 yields 74.2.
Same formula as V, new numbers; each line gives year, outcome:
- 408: 66.4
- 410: 69.2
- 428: 71.9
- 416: 70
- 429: 72.8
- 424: 74.2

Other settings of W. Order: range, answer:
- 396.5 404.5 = 65.2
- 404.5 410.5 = 69.2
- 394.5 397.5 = 59.2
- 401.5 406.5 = 66.8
